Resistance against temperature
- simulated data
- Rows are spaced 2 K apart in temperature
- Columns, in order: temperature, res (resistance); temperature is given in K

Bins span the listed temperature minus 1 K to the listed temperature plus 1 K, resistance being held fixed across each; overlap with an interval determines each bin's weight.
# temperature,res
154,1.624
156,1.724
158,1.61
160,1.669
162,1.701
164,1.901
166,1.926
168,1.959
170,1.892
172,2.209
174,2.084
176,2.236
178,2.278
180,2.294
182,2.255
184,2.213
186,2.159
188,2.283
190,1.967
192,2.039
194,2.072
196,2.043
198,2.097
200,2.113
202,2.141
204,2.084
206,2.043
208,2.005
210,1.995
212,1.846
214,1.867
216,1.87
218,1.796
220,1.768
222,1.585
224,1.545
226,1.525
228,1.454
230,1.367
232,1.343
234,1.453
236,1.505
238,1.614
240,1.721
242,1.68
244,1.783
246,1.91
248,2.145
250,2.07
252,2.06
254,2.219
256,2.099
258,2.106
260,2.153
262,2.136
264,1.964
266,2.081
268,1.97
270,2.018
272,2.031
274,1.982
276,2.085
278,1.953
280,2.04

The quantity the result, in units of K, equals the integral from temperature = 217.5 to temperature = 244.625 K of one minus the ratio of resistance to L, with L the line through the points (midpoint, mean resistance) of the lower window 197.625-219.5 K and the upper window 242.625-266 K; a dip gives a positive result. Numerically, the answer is 5.9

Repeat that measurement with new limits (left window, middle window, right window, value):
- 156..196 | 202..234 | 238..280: 4.3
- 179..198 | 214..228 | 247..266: 2.9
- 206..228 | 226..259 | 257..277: 2.6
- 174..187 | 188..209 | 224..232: -1.6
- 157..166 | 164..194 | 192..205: -3.4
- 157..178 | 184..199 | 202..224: -1.5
